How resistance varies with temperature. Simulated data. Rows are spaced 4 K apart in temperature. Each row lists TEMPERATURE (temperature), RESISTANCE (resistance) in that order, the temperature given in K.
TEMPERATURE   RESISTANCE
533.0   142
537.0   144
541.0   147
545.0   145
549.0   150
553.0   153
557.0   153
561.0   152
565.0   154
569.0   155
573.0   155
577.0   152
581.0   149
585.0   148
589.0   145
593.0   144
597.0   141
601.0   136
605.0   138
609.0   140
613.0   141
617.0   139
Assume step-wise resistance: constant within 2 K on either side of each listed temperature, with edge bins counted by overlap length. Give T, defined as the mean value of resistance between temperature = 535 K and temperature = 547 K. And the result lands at 145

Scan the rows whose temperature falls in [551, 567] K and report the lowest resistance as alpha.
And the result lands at 152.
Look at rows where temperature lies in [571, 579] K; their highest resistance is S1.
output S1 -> 155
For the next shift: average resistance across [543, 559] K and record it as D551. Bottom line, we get 150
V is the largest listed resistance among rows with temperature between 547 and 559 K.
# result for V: 153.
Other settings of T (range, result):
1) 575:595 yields 148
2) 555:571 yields 154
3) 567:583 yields 153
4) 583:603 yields 143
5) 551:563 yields 153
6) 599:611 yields 138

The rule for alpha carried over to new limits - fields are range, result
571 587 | 148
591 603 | 136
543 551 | 145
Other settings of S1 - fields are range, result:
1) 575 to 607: 152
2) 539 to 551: 150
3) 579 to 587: 149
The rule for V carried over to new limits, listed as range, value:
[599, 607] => 138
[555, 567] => 154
